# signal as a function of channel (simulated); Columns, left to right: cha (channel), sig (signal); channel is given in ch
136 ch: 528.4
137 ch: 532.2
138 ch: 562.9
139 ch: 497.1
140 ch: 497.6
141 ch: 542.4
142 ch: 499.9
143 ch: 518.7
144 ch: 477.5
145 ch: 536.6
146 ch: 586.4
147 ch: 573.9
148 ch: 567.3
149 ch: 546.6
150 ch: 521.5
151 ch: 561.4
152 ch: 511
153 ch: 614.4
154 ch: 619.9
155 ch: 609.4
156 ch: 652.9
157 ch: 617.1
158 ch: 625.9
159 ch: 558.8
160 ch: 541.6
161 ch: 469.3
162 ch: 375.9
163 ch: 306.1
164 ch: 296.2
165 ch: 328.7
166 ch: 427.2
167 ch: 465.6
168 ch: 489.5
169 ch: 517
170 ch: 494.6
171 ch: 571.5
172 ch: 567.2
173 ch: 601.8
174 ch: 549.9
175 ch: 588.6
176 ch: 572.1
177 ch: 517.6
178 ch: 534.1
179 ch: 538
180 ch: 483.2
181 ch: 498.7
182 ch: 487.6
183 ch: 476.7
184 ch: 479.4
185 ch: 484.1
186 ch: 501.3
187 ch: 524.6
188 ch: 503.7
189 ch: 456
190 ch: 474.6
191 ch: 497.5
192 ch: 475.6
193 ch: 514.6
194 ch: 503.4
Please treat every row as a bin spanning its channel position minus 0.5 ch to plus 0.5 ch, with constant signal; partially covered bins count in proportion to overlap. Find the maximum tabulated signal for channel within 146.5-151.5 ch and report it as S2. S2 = 573.9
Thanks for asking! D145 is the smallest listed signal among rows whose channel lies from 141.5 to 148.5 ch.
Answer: 477.5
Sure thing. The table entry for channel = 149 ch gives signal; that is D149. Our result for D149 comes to 546.6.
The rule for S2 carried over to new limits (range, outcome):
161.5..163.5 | 375.9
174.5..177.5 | 588.6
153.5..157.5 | 652.9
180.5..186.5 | 501.3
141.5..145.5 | 536.6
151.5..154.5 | 619.9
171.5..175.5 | 601.8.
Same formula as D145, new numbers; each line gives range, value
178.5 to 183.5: 476.7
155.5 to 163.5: 306.1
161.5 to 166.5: 296.2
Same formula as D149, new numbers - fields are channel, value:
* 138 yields 562.9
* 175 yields 588.6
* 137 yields 532.2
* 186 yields 501.3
